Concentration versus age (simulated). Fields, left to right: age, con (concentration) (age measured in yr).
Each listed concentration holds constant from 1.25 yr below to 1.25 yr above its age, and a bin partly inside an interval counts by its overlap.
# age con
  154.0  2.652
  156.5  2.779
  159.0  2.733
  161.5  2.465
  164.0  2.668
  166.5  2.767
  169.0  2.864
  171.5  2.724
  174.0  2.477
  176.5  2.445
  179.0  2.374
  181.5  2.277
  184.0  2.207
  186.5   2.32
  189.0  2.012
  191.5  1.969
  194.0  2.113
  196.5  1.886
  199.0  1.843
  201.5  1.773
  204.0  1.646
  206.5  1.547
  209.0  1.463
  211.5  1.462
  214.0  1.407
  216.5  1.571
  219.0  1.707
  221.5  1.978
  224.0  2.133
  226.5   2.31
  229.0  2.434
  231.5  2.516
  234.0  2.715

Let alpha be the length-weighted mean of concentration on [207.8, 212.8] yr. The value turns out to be 1.46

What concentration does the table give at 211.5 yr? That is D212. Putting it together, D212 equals 1.462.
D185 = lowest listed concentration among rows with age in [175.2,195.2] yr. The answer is 1.969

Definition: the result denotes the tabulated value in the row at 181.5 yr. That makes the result 2.277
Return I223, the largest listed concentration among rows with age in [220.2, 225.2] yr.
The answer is 2.133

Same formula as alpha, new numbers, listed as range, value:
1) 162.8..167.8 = 2.72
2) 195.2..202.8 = 1.83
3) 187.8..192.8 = 1.99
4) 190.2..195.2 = 2.04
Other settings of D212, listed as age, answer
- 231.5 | 2.516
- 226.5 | 2.31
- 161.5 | 2.465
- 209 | 1.463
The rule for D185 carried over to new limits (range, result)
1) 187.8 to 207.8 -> 1.547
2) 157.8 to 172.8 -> 2.465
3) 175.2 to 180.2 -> 2.374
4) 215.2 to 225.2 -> 1.571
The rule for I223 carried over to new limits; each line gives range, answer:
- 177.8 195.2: 2.374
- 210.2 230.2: 2.434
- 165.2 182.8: 2.864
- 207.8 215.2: 1.463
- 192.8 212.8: 2.113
